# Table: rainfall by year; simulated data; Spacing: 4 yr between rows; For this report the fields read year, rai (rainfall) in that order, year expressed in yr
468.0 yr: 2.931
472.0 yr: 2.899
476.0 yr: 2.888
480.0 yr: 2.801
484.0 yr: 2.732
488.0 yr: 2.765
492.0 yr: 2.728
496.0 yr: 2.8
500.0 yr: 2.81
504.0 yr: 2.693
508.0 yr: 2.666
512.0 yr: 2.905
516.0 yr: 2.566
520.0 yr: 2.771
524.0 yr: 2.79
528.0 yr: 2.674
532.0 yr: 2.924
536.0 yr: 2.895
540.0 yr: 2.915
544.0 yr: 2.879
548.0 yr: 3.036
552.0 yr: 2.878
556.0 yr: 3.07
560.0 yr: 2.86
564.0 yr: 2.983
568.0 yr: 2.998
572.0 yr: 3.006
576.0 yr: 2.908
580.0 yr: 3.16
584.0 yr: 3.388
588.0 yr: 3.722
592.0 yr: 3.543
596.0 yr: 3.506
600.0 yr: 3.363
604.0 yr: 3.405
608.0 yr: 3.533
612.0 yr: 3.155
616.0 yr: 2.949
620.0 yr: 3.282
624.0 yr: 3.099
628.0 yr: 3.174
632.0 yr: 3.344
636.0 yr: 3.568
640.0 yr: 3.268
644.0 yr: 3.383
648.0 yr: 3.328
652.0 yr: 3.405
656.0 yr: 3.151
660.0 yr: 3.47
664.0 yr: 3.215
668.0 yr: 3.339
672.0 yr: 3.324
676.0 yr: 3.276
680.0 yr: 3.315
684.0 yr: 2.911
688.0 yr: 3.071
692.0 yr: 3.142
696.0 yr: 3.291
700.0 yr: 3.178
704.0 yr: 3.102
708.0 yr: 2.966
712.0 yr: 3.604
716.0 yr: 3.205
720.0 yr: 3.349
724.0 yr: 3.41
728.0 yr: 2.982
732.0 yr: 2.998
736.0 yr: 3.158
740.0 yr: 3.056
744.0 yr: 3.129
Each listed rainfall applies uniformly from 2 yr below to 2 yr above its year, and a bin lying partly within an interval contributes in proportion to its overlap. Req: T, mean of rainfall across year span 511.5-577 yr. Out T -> 2.88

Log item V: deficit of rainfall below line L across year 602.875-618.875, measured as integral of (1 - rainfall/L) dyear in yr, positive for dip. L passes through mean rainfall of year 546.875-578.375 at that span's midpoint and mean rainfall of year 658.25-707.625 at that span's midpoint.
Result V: -0.99 yr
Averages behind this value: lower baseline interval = 2.97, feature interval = 3.25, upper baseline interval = 3.21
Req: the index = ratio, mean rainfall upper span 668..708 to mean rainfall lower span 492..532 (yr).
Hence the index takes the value 1.2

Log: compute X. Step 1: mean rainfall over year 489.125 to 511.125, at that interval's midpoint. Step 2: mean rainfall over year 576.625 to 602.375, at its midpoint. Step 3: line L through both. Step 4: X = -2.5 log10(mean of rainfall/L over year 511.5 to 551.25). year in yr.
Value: 0.06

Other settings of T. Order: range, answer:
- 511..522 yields 2.73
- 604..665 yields 3.29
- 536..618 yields 3.16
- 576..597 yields 3.41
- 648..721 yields 3.24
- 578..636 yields 3.34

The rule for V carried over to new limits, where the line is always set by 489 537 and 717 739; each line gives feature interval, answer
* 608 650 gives -4.0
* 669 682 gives -1.0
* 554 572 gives -0.8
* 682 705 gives 0.0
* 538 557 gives -0.8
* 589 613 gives -4.2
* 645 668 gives -2.1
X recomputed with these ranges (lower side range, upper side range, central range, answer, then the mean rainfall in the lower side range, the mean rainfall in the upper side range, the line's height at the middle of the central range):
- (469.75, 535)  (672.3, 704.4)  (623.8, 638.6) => -0.09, 2.78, 3.17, 3.05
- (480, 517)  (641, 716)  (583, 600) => -0.17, 2.75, 3.25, 3.01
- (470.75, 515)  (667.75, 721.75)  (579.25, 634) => -0.11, 2.78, 3.22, 3.03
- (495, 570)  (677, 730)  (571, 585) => -0.06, 2.85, 3.2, 2.94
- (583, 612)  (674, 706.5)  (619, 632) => 0.06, 3.47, 3.16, 3.38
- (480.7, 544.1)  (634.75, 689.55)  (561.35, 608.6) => -0.09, 2.78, 3.29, 3.02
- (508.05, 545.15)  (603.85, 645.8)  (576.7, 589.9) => -0.10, 2.8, 3.28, 3.08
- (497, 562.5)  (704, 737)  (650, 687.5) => -0.05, 2.83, 3.2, 3.1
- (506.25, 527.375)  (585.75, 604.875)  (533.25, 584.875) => 0.06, 2.74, 3.51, 3.15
